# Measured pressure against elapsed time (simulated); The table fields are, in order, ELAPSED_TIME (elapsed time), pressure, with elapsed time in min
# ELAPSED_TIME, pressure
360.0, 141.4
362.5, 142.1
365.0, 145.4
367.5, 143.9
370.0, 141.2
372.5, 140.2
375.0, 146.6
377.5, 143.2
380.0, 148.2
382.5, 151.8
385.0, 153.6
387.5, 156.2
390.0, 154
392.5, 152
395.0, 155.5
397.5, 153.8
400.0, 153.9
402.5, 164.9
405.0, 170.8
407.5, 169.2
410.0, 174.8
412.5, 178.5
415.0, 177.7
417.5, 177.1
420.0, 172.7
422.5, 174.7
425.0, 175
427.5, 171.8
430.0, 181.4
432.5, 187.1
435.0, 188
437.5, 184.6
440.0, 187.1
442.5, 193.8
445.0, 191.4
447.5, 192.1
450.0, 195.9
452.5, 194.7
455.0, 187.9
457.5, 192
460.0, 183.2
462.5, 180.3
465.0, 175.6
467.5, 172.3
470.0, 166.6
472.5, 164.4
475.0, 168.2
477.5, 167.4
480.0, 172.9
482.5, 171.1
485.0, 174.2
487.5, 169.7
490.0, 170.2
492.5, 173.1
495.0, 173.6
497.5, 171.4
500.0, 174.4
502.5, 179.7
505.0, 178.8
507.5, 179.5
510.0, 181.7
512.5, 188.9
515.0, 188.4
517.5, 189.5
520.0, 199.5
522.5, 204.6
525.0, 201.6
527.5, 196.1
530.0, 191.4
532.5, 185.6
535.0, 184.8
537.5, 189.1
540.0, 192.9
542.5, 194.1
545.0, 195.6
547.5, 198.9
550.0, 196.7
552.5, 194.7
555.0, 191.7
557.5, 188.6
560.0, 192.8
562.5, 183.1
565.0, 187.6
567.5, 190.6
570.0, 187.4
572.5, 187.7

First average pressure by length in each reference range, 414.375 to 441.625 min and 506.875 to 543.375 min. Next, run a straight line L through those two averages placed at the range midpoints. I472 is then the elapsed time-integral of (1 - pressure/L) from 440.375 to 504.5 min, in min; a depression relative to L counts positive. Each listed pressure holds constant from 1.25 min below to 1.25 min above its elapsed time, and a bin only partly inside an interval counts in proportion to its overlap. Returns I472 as 2.3 min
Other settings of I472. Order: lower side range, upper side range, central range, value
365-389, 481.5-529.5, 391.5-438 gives -4.11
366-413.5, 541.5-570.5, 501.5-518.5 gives -0.19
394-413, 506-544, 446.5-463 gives -1.31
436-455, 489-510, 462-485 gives 1.53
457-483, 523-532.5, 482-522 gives 1.35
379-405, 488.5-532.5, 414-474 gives -4.94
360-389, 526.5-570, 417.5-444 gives -3.38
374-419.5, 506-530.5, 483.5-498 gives 1.00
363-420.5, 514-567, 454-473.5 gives -0.39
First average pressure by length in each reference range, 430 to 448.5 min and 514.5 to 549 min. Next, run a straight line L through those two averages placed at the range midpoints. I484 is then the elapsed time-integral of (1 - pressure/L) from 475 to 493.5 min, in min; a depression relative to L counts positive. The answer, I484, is 1.95 min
